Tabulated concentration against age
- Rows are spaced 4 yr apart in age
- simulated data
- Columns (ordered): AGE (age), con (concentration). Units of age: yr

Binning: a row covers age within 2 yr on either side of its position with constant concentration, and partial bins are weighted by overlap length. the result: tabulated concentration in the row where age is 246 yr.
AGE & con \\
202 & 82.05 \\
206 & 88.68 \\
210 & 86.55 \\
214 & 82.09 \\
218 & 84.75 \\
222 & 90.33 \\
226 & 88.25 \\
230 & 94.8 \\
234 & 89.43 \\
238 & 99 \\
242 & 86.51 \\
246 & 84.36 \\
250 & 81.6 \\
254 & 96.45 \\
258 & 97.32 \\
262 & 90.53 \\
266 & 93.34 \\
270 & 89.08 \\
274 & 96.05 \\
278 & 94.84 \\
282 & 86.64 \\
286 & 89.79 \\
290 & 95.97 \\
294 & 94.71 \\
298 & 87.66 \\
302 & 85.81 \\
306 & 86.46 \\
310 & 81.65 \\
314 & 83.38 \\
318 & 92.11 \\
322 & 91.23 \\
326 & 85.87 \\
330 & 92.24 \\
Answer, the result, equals 84.36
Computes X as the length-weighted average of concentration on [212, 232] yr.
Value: 88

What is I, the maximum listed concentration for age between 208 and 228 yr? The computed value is 90.33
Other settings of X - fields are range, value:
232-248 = 89.8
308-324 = 87.1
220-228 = 89.3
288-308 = 90.1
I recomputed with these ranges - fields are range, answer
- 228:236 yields 94.8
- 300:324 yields 92.11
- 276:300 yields 95.97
